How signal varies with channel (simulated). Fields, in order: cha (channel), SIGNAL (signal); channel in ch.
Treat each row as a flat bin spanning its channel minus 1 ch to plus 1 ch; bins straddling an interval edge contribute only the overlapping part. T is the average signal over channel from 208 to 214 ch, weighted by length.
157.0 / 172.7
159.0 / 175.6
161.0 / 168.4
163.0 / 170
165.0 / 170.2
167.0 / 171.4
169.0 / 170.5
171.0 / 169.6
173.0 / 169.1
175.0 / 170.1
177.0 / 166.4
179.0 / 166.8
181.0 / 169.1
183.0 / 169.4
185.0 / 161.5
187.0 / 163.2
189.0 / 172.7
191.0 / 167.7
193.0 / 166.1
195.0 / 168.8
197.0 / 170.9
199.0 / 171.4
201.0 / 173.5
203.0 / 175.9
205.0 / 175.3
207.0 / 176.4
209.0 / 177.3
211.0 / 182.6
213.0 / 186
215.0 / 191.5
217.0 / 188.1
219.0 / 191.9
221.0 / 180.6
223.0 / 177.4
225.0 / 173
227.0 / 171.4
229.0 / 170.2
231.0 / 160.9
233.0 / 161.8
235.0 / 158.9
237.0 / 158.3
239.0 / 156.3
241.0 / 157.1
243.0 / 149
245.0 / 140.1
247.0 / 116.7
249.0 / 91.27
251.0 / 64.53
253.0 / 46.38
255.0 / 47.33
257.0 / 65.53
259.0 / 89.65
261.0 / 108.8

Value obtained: 182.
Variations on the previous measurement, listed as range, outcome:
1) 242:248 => 135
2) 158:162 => 172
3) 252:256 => 46.9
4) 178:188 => 166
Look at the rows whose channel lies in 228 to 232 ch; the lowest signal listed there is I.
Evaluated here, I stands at 160.9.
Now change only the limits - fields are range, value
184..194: 161.5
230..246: 140.1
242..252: 64.53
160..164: 168.4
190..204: 166.1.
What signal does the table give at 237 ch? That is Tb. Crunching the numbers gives 158.3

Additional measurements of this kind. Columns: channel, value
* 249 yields 91.27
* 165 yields 170.2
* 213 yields 186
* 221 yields 180.6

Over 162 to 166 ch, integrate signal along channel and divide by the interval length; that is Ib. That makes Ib 170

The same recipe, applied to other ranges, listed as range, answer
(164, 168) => 171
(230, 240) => 159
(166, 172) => 170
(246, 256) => 73.2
